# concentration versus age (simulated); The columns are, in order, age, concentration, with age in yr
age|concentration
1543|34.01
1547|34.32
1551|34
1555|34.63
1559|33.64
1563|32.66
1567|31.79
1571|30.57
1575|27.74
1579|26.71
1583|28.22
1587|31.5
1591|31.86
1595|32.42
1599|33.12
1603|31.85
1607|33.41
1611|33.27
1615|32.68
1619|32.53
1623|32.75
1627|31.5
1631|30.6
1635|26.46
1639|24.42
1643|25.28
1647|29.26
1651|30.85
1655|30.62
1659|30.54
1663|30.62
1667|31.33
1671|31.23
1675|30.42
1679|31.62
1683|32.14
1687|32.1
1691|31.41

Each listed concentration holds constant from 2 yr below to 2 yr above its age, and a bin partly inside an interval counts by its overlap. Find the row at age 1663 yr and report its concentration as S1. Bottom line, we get 30.62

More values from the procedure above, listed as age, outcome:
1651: 30.85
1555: 34.63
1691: 31.41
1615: 32.68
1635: 26.46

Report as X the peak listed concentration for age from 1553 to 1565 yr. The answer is 34.63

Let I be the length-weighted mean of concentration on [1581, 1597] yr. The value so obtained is 31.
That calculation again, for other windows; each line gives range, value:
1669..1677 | 30.8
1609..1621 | 32.8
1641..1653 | 28.5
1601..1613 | 32.8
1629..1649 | 27.2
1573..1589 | 28.5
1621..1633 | 31.6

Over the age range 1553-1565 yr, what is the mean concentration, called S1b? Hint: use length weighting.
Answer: 33.6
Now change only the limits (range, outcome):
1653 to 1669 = 30.8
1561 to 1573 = 31.7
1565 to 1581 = 29.2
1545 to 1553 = 34.2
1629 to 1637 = 28.5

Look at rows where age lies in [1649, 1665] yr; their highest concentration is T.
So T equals 30.85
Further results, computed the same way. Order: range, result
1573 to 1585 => 28.22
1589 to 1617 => 33.41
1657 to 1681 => 31.62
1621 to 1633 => 32.75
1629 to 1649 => 30.6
